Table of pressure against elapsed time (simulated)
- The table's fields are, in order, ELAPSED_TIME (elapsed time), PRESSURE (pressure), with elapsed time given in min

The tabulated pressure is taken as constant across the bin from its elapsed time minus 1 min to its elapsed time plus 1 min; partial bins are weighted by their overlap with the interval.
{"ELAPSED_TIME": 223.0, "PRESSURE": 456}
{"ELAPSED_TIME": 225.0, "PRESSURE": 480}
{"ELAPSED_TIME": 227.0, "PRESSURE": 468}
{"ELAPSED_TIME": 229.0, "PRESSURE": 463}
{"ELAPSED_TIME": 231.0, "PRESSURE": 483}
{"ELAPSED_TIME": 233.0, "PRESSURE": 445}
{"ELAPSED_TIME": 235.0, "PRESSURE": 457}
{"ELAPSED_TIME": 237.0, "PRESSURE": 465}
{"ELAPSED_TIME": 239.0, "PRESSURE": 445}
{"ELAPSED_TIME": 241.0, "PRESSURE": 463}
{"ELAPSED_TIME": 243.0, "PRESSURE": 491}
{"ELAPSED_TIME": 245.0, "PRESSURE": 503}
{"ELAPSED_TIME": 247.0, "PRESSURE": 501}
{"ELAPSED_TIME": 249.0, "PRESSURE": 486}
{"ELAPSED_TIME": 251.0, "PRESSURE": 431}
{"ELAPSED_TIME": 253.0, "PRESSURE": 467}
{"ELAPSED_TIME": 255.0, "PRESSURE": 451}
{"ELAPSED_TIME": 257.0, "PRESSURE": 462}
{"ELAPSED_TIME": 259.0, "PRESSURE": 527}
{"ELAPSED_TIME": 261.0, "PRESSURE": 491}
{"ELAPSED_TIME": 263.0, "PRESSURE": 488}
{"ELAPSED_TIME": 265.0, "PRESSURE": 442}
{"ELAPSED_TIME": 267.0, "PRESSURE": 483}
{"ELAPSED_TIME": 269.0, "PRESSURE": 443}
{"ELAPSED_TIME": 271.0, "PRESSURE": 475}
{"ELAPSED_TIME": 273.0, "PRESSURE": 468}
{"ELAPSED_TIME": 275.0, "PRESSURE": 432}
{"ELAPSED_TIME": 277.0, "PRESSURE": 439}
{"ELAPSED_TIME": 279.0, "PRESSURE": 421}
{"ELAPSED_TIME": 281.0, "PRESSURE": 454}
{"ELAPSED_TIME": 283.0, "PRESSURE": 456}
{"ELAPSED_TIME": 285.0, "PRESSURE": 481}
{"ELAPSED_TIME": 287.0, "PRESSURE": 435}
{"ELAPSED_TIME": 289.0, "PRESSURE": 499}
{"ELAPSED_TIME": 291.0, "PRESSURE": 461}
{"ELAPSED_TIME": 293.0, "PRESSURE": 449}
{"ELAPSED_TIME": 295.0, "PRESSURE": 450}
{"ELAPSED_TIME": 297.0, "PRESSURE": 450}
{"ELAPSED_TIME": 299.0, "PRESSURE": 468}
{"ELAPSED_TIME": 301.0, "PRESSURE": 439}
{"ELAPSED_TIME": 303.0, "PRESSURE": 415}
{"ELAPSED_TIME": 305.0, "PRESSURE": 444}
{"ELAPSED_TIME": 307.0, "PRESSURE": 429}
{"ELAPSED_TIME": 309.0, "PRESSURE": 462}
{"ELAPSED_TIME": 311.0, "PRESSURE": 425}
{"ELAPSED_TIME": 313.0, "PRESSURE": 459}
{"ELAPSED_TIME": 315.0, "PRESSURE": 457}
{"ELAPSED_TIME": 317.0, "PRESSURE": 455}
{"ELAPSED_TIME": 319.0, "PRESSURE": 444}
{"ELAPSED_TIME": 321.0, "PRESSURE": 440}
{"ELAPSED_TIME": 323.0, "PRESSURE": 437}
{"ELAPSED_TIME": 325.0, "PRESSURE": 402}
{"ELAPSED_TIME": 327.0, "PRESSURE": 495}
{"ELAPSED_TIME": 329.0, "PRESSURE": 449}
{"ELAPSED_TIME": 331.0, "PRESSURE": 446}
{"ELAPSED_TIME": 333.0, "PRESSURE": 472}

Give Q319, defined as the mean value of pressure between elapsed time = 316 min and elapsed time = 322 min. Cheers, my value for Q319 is 446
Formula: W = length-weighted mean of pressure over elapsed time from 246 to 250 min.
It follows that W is 494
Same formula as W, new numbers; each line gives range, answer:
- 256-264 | 492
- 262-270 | 464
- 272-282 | 443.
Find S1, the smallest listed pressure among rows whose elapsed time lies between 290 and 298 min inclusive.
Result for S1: 449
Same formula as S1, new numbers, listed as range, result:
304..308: 429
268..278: 432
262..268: 442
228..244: 445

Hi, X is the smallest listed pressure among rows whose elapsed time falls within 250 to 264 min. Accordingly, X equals 431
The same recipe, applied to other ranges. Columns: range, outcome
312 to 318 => 455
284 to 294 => 435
